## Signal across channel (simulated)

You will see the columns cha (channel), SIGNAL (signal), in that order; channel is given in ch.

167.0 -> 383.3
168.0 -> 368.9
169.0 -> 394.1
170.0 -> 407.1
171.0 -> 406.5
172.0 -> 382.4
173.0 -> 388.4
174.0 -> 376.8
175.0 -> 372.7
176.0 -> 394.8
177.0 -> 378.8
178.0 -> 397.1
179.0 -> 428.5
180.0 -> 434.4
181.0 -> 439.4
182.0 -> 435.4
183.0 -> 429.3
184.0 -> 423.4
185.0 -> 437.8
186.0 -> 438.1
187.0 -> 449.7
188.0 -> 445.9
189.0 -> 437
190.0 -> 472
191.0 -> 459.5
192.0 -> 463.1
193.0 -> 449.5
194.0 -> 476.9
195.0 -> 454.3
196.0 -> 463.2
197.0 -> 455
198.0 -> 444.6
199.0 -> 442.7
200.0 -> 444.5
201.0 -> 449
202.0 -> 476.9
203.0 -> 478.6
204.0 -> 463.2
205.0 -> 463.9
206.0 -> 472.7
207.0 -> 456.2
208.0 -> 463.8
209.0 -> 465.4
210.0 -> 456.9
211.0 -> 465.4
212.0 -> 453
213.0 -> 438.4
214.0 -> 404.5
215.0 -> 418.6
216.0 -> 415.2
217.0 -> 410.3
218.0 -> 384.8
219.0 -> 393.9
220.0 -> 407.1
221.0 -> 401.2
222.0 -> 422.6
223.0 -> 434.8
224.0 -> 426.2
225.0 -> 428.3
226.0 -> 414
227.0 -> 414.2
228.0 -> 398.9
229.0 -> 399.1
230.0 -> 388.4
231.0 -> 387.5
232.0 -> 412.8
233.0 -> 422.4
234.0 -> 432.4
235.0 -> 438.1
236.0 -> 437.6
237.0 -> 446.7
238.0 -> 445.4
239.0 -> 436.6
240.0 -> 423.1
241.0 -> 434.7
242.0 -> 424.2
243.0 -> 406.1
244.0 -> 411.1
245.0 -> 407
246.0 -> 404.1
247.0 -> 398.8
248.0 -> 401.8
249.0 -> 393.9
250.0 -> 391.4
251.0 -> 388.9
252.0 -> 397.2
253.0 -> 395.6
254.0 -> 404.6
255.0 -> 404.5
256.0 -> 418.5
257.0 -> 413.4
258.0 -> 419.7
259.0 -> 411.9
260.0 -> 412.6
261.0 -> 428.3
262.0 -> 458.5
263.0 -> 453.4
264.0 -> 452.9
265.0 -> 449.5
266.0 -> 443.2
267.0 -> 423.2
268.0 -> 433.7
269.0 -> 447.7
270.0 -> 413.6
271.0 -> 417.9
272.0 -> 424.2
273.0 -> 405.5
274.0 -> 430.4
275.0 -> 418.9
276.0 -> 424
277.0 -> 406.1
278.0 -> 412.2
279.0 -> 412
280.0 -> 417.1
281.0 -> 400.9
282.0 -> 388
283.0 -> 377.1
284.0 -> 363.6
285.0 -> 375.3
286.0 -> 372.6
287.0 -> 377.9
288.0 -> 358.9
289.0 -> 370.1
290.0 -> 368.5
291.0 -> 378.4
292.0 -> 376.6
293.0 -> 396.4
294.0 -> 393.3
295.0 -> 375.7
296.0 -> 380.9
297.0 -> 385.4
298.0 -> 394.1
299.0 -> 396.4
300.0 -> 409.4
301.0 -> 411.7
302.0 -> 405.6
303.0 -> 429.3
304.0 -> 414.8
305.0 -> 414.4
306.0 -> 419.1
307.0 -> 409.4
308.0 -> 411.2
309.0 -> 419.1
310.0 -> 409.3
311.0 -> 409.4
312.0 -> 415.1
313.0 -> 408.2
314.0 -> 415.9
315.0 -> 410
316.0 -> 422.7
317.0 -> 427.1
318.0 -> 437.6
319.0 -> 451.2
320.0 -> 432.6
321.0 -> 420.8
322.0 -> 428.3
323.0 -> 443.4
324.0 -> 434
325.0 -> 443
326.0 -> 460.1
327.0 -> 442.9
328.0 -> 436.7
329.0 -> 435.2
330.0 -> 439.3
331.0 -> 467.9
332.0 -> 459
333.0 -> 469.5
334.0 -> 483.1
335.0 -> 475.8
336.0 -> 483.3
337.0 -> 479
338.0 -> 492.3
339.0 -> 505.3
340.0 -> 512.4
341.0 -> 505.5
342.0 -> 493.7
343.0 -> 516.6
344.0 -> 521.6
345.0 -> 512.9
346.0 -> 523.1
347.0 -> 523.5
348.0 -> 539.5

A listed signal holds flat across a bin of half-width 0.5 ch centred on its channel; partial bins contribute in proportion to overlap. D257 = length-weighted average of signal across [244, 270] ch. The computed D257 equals 418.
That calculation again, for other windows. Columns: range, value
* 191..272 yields 429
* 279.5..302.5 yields 386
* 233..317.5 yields 410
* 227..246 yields 419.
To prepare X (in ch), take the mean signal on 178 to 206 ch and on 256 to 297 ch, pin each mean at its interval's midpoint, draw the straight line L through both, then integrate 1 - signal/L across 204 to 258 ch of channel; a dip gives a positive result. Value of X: 1.2 ch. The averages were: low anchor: 450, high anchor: 407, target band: 421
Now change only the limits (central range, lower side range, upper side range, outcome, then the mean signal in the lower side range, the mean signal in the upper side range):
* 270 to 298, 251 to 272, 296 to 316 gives 1.6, 424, 409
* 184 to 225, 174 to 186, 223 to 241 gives -2.5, 415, 421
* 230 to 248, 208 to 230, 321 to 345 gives 0.4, 422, 471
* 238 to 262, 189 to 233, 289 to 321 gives 0.7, 437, 407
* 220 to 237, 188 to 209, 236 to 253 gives 0.5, 459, 413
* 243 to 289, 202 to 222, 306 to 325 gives 2.2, 438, 423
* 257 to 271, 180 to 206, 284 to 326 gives -0.3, 452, 406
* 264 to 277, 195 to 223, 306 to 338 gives 0.4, 441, 439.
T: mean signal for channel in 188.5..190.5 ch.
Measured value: 454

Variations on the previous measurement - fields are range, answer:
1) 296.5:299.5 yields 392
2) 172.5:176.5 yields 383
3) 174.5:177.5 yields 382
